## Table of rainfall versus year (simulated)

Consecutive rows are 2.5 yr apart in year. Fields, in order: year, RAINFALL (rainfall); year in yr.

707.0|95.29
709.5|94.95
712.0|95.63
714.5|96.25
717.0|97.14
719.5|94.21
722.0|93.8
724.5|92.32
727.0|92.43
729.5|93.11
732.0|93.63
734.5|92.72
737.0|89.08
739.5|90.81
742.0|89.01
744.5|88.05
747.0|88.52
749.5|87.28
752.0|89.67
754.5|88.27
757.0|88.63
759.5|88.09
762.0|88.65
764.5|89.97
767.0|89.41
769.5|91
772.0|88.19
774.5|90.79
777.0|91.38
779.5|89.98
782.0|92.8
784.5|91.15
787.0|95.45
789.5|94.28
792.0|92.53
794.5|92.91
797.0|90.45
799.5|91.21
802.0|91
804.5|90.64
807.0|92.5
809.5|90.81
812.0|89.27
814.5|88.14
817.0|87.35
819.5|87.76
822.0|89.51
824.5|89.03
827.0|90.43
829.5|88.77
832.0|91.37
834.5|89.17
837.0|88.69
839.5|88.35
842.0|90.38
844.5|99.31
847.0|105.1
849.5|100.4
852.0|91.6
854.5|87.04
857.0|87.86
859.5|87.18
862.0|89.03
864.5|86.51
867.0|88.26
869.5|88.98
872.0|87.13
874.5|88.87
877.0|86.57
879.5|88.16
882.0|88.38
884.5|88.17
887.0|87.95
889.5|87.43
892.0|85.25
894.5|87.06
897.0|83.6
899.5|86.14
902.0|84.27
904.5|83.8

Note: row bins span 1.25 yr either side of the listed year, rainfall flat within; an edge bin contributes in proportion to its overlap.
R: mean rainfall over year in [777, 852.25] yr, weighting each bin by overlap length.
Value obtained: 91.7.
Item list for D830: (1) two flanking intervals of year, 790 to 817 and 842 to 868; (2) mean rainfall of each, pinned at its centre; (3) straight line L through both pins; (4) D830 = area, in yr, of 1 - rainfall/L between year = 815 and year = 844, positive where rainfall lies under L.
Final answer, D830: 0.7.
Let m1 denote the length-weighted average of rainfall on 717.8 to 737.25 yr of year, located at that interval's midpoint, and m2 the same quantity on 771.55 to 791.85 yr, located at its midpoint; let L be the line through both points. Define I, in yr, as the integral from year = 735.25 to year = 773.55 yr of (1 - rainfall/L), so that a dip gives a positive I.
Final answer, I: 1.4 yr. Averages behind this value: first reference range 93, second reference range 91.9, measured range 89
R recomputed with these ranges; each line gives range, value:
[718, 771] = 90.4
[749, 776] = 89.2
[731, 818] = 90.4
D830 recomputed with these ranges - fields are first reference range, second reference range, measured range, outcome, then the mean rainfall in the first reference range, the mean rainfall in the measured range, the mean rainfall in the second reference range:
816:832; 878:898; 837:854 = -1.3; 89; 94.9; 87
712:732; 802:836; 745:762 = 0.8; 94.2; 88.4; 89.6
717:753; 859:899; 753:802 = -0.4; 91.3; 90.8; 87.4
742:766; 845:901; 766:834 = -1.4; 88.6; 90.7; 89.1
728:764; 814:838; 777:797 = -0.7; 89.7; 92.5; 89.1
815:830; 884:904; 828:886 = -1.8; 88.8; 90.2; 86.1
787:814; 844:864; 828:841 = 0.4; 91.6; 89.3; 93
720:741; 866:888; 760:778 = 0.3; 92.3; 89.8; 88.1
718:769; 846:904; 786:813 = -0.7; 90.4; 91.9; 88.6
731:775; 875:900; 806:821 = -0.2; 89.5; 89.3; 87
